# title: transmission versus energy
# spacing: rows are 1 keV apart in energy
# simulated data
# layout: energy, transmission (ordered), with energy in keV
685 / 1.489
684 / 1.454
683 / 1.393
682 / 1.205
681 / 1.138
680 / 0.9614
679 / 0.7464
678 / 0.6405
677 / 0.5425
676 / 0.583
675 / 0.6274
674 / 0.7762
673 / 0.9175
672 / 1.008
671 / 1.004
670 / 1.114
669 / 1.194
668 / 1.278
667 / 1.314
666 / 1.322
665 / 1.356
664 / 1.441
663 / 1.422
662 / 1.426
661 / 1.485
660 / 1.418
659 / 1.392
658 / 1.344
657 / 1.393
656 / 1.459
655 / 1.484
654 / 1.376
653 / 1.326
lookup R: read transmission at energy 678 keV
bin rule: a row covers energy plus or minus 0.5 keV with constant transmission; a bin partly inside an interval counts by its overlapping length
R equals 0.6405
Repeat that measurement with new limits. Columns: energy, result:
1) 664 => 1.441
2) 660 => 1.418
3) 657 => 1.393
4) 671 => 1.004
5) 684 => 1.454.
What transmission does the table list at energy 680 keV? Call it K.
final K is 0.9614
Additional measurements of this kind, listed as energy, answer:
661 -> 1.485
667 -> 1.314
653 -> 1.326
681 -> 1.138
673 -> 0.9175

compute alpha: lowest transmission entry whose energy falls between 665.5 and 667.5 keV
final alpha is 1.314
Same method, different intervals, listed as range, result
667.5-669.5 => 1.194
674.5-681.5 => 0.5425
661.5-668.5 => 1.278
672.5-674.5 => 0.7762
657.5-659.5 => 1.344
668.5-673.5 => 0.9175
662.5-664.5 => 1.422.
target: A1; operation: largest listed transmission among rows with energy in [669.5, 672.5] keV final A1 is 1.114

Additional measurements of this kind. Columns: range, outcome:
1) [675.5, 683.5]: 1.393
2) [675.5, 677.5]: 0.583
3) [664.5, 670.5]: 1.356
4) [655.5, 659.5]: 1.459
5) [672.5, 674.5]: 0.9175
